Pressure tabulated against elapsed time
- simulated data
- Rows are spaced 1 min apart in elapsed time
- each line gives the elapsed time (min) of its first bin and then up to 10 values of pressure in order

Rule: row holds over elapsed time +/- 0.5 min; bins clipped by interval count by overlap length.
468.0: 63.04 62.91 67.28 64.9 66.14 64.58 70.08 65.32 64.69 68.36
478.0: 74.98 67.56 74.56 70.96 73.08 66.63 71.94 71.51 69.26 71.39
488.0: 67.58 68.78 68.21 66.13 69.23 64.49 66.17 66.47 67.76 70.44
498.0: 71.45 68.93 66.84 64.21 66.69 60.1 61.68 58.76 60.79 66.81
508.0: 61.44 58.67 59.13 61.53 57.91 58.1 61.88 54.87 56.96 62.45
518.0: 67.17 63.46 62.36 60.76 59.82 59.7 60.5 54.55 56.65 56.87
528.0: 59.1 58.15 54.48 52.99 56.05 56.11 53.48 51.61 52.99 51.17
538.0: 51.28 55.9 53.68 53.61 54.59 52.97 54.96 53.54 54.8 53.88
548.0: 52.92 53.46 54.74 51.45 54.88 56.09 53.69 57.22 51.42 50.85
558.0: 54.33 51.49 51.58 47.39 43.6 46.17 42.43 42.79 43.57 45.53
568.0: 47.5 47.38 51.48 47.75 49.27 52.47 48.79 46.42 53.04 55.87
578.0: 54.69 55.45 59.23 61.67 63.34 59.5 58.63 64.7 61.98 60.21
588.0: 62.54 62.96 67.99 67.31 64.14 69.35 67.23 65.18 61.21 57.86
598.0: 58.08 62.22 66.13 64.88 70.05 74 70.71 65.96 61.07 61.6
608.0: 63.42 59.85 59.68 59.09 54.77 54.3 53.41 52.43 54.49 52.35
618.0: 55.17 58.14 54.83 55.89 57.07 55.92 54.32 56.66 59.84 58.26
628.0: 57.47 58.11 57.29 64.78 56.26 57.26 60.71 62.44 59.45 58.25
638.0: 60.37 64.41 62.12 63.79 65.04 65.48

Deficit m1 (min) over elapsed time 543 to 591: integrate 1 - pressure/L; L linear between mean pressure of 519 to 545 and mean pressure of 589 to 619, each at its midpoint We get 4.2 min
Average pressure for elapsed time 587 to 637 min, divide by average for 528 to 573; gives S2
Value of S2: 1.17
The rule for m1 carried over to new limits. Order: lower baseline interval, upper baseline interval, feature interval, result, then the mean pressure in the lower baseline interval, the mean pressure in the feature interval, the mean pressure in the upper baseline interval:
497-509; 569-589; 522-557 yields 3.3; 64.4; 54.7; 56.1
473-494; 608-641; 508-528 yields 2.0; 69.1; 59.7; 57.8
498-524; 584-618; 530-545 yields 2.0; 61.8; 53.7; 62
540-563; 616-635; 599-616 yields -1.7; 52.8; 61.7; 57.3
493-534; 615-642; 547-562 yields 1.9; 61.2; 52.7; 58.3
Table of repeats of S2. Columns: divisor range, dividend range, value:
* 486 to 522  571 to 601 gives 0.93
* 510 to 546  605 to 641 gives 1.02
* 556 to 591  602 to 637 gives 1.10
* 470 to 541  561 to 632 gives 0.92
